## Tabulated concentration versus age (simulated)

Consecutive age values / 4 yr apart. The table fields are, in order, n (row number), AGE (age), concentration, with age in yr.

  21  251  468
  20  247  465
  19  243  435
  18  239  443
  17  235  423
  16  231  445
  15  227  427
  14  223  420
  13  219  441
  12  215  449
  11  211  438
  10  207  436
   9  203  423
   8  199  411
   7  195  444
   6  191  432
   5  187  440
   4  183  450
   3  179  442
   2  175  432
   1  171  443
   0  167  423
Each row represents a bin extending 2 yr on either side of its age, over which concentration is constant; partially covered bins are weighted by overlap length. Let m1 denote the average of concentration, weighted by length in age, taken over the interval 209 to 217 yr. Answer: 444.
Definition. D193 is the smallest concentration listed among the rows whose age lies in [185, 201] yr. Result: 411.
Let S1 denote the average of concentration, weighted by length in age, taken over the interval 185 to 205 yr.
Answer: 430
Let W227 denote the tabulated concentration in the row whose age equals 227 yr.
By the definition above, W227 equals 427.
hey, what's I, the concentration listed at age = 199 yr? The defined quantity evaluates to 411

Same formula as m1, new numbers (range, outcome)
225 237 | 432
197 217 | 431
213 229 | 434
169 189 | 441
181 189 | 445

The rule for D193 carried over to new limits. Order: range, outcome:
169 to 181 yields 432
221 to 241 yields 420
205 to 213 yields 436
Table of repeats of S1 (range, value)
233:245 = 434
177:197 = 442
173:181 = 437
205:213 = 437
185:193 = 436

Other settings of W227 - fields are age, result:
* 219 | 441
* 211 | 438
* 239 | 443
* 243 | 435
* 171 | 443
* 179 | 442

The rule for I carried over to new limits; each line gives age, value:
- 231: 445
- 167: 423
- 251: 468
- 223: 420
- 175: 432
